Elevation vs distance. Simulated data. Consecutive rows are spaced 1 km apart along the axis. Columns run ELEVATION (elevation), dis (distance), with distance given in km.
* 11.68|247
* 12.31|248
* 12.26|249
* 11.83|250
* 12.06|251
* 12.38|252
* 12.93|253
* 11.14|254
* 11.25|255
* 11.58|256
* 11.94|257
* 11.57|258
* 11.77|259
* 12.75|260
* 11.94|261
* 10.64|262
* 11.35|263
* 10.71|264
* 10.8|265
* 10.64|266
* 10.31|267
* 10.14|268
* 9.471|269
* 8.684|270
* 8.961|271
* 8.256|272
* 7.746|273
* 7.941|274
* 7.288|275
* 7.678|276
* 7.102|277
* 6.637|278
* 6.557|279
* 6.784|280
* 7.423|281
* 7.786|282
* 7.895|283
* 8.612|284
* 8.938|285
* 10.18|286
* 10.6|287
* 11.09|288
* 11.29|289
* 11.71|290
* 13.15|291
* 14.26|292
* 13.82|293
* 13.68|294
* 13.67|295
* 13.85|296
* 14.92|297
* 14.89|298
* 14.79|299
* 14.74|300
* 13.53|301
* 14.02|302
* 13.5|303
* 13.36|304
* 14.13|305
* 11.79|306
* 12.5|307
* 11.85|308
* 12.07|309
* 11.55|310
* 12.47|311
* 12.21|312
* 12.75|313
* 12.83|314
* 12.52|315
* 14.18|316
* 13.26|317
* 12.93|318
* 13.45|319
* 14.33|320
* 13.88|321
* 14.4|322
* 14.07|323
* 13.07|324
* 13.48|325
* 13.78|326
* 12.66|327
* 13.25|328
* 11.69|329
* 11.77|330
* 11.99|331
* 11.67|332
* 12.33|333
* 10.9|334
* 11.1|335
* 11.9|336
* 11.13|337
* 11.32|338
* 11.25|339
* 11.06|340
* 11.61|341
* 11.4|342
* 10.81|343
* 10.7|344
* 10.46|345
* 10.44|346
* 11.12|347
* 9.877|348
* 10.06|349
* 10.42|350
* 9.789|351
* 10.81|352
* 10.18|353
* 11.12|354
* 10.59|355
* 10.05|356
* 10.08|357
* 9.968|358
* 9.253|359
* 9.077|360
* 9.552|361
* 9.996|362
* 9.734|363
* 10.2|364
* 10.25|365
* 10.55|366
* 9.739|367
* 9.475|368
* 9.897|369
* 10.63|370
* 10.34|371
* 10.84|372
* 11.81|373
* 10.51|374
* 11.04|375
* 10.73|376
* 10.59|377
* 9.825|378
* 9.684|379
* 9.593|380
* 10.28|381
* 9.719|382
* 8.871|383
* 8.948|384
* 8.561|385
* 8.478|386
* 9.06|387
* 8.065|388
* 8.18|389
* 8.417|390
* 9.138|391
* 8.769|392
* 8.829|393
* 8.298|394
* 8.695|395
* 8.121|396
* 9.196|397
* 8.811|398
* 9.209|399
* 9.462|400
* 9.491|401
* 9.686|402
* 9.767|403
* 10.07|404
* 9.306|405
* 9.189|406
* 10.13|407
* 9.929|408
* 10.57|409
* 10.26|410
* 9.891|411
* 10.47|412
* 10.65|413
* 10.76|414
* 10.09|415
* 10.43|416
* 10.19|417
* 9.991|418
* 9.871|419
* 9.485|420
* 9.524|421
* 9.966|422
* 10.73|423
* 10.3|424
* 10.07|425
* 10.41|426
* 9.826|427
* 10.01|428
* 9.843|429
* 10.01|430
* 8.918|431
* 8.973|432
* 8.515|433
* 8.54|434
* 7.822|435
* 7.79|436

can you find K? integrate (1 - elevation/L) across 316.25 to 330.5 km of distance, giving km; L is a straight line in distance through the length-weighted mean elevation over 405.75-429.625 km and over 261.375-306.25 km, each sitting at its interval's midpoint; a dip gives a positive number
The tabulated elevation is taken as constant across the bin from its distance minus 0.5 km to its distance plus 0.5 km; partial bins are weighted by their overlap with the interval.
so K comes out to -3.7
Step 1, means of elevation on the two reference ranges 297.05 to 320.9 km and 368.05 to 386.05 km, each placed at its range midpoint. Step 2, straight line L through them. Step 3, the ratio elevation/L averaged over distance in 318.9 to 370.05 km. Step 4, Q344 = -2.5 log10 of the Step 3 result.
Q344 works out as 0.04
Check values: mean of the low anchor 13.2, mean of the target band 11.2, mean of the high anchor 10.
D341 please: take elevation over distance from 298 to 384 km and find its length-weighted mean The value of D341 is 11.5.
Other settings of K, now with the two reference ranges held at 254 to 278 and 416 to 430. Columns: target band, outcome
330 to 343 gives -1.9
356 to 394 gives 1.3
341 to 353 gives -0.7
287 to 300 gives -4.4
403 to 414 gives 0.0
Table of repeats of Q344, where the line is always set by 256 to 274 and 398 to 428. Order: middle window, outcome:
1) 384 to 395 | 0.17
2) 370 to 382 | -0.04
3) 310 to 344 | -0.21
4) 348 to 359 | -0.01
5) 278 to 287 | 0.27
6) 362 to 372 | 0.00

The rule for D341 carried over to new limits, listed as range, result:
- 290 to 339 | 13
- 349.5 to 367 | 10.1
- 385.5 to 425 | 9.53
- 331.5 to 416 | 10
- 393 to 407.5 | 9.23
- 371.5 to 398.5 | 9.37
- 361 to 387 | 9.98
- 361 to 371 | 10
